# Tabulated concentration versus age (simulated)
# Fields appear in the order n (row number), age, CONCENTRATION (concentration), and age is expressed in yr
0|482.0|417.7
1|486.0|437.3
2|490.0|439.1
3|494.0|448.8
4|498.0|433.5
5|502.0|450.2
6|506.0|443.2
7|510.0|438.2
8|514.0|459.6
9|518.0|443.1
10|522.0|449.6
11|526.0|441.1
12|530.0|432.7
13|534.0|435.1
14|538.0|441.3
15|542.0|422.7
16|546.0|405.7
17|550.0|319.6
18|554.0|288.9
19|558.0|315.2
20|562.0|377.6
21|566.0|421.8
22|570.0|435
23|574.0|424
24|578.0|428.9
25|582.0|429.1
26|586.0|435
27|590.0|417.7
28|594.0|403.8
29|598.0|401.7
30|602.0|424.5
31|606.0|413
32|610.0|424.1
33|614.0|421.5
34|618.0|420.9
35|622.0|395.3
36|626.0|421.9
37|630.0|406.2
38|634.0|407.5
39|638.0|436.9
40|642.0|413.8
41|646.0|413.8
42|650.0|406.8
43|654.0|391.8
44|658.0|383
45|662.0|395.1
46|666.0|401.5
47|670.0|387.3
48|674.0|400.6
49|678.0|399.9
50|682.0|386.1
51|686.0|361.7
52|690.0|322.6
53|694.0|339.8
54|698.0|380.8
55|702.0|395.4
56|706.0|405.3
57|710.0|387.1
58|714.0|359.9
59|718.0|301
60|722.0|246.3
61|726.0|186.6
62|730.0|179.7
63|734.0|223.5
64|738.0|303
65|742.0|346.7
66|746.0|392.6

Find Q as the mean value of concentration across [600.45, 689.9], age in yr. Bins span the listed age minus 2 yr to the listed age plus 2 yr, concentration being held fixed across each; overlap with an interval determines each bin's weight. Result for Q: 403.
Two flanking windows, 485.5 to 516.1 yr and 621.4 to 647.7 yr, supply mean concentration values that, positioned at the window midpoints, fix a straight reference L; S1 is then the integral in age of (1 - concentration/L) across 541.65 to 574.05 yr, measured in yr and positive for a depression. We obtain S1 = 4.31 yr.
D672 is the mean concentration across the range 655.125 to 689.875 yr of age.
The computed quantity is 386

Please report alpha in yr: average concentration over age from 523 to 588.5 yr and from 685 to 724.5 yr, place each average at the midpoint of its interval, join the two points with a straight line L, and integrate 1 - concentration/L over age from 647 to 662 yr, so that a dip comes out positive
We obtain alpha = -1.2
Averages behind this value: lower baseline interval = 404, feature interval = 395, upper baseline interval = 348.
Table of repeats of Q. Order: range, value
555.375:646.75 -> 412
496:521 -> 445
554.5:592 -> 405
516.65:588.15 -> 408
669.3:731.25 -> 341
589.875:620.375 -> 416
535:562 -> 369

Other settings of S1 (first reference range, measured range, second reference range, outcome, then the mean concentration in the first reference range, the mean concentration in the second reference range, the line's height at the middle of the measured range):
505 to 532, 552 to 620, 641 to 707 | 2.2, 444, 387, 419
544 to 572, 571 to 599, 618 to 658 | -3.0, 366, 410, 381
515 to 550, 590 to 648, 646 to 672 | -1.3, 428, 396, 406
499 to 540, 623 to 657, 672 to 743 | -3.8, 443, 329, 370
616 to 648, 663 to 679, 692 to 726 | -0.8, 415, 342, 378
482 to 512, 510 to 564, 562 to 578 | 3.3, 440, 421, 430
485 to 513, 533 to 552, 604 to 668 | 1.3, 442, 410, 432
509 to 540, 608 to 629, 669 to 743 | -1.7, 443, 331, 385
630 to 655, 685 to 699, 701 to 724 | 0.7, 412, 347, 366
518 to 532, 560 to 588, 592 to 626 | 0.2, 441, 414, 425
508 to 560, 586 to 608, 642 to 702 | -1.0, 407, 385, 397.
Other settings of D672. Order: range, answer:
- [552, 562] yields 317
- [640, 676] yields 399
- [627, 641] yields 417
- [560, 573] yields 412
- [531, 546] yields 429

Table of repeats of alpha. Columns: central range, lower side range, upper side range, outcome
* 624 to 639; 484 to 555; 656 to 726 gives -1.3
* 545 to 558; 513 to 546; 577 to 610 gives 3.1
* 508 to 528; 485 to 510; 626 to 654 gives -0.4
